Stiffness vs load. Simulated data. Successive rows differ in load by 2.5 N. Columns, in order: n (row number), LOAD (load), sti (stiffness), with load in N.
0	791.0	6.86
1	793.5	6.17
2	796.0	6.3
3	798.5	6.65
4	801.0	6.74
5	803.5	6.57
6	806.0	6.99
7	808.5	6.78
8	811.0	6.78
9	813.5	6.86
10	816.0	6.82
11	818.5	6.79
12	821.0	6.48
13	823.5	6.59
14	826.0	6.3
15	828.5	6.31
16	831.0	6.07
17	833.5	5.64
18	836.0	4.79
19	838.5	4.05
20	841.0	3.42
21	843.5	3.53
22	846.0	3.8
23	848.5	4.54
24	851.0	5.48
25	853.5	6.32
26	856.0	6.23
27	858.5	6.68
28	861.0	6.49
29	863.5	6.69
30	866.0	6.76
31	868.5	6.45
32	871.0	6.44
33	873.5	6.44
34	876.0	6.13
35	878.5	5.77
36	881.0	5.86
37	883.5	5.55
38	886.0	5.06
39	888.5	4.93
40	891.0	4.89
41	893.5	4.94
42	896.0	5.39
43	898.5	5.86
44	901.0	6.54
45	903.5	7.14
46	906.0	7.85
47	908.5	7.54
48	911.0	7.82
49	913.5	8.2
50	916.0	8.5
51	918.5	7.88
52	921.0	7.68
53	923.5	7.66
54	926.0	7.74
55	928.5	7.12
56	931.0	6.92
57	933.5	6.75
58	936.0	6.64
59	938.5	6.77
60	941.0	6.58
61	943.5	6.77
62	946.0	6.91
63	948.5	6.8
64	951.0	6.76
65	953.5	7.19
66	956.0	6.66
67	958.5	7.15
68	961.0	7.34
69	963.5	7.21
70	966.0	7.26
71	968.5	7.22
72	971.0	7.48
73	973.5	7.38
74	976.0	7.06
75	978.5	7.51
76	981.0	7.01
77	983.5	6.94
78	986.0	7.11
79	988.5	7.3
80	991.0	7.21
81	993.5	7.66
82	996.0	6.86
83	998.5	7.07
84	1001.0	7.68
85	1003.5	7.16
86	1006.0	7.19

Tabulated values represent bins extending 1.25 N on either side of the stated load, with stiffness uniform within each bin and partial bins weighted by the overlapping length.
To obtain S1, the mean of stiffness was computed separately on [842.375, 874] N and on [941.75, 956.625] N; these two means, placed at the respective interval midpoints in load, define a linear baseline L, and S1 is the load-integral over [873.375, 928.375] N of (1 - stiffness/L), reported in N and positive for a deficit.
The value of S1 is -2.56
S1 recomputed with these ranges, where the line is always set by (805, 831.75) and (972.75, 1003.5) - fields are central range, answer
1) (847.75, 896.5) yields 6.7 N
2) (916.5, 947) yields -0.6 N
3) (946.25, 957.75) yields 0.4 N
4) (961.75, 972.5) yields -0.2 N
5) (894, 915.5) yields -0.3 N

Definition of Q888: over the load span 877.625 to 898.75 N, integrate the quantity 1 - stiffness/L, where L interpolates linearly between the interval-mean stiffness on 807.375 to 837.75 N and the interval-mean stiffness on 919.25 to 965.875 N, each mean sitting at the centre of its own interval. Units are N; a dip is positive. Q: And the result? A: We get 4.4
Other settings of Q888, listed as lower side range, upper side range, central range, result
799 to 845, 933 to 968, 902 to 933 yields -4.47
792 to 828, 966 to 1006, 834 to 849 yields 5.92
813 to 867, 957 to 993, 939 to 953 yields 0.25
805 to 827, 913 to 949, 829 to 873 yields 8.69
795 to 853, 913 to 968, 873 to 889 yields 2.02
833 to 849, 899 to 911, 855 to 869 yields -3.75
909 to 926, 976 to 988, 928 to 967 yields 3.27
